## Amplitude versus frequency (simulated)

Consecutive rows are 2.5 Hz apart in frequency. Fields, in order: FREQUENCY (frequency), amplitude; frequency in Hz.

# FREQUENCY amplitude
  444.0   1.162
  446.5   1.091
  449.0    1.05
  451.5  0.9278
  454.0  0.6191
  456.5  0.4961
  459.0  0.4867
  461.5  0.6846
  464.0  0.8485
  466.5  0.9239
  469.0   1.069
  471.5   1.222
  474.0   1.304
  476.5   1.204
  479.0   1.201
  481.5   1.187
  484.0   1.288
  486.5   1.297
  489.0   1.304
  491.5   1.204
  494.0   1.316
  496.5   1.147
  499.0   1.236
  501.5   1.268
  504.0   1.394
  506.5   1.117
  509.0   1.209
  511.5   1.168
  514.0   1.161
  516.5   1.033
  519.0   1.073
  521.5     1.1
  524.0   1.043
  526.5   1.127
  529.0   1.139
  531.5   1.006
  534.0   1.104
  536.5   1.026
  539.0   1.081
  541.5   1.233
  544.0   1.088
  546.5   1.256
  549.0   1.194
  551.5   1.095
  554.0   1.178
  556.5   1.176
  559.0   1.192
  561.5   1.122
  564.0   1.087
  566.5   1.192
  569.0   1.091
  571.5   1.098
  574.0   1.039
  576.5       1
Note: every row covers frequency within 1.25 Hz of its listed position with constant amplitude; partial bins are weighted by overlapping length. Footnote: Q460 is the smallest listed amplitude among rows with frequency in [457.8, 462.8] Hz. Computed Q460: 0.4867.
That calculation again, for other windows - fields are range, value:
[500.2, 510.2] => 1.117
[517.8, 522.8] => 1.073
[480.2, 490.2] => 1.187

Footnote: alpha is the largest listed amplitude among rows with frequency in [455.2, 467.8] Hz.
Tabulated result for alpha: 0.9239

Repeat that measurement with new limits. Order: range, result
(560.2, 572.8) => 1.192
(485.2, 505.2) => 1.394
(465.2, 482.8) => 1.304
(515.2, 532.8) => 1.139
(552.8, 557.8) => 1.178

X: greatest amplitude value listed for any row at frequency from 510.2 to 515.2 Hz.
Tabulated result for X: 1.168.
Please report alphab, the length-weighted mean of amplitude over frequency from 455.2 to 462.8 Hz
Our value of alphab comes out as 0.558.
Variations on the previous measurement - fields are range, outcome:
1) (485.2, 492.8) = 1.27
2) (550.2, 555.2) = 1.14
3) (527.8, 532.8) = 1.07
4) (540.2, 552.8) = 1.17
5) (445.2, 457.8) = 0.837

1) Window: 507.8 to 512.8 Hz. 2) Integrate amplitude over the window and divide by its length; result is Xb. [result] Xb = 1.19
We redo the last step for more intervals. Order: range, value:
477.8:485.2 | 1.23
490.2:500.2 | 1.23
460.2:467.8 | 0.818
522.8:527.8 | 1.09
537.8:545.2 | 1.13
